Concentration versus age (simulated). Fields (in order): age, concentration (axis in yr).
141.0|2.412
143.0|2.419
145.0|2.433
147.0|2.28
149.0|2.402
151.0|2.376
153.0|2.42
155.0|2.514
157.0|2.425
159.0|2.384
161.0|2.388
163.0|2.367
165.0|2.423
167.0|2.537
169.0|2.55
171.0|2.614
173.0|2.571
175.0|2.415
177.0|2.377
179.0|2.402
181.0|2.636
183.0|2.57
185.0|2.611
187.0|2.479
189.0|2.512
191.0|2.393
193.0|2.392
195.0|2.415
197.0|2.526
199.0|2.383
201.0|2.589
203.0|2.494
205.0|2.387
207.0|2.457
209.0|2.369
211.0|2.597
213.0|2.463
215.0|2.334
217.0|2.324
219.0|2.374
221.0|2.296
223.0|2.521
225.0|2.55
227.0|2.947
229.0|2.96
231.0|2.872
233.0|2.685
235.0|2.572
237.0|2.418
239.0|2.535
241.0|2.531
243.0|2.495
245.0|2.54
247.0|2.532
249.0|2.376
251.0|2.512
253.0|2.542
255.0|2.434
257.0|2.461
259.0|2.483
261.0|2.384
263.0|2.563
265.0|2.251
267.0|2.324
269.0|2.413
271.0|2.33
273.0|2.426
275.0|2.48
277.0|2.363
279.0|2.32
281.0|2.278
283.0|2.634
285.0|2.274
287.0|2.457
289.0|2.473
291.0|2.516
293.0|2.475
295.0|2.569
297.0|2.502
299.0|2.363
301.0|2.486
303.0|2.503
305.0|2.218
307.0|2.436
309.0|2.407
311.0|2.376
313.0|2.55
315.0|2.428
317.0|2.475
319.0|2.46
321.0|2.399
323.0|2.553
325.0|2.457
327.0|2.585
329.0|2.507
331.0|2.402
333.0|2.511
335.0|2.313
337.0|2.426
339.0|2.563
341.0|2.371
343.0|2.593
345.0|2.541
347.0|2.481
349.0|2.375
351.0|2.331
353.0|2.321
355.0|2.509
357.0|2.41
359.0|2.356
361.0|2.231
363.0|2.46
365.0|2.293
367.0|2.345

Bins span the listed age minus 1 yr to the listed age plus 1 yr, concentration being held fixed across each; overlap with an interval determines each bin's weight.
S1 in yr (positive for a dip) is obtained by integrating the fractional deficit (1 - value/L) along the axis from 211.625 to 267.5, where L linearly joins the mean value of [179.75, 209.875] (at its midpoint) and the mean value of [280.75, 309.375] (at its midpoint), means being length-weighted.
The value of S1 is -1.08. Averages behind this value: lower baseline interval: 2.48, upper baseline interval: 2.44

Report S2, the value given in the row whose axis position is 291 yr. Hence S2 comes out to 2.516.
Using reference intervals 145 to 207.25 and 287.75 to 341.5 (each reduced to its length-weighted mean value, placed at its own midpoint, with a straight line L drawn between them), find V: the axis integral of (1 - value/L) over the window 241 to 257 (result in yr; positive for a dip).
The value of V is -0.2 yr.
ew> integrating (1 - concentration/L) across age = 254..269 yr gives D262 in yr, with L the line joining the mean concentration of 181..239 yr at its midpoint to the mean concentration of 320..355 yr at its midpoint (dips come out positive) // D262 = 0.5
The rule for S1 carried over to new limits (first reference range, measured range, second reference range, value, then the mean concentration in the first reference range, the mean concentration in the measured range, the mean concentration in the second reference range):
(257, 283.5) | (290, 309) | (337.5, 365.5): -0.3 yr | 2.4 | 2.45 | 2.42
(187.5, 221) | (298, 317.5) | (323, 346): 0.4 yr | 2.43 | 2.42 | 2.48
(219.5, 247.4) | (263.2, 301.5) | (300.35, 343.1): 1.5 yr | 2.6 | 2.42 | 2.45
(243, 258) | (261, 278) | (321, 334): 0.6 yr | 2.49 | 2.39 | 2.49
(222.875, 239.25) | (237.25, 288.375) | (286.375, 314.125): 2.8 yr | 2.69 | 2.44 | 2.45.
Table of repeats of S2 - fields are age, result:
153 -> 2.42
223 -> 2.521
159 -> 2.384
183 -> 2.57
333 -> 2.511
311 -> 2.376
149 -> 2.402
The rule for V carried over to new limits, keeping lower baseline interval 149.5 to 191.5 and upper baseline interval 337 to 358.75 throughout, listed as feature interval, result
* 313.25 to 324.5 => -0.1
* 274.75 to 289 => 0.3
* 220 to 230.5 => -0.9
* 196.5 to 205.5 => 0.0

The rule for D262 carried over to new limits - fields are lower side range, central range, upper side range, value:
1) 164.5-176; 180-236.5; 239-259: -0.4 yr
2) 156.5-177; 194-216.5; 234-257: 0.2 yr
